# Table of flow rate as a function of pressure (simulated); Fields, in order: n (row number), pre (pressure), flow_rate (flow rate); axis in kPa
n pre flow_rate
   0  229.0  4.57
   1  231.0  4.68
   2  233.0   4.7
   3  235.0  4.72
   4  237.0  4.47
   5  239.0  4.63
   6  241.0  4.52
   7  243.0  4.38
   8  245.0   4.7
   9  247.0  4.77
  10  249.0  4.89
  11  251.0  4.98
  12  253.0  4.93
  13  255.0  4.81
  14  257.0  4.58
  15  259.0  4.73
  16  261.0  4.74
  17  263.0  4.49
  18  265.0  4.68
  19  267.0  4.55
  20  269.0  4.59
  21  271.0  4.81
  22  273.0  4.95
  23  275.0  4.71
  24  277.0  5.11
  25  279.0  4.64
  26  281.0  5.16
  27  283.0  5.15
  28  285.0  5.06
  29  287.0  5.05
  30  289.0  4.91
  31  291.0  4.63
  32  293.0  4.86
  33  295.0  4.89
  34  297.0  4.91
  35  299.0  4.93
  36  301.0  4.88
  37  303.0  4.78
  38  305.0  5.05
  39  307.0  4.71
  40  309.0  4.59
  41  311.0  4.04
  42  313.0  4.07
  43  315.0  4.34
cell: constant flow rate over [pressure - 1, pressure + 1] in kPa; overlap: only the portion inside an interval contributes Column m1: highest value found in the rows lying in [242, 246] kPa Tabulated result 4.7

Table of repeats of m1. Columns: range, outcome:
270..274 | 4.95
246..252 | 4.98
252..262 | 4.93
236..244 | 4.63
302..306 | 5.05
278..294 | 5.16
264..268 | 4.68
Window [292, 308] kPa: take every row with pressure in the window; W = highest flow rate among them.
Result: 5.05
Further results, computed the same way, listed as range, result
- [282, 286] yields 5.15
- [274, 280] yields 5.11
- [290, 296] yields 4.89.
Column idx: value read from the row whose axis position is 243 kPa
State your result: 4.38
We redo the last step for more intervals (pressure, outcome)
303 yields 4.78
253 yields 4.93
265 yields 4.68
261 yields 4.74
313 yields 4.07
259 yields 4.73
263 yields 4.49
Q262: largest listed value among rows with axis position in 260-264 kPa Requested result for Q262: 4.74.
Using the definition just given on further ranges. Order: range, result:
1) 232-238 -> 4.72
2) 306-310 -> 4.71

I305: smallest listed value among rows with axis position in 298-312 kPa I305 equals 4.04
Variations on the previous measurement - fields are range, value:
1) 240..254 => 4.38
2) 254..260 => 4.58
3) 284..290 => 4.91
